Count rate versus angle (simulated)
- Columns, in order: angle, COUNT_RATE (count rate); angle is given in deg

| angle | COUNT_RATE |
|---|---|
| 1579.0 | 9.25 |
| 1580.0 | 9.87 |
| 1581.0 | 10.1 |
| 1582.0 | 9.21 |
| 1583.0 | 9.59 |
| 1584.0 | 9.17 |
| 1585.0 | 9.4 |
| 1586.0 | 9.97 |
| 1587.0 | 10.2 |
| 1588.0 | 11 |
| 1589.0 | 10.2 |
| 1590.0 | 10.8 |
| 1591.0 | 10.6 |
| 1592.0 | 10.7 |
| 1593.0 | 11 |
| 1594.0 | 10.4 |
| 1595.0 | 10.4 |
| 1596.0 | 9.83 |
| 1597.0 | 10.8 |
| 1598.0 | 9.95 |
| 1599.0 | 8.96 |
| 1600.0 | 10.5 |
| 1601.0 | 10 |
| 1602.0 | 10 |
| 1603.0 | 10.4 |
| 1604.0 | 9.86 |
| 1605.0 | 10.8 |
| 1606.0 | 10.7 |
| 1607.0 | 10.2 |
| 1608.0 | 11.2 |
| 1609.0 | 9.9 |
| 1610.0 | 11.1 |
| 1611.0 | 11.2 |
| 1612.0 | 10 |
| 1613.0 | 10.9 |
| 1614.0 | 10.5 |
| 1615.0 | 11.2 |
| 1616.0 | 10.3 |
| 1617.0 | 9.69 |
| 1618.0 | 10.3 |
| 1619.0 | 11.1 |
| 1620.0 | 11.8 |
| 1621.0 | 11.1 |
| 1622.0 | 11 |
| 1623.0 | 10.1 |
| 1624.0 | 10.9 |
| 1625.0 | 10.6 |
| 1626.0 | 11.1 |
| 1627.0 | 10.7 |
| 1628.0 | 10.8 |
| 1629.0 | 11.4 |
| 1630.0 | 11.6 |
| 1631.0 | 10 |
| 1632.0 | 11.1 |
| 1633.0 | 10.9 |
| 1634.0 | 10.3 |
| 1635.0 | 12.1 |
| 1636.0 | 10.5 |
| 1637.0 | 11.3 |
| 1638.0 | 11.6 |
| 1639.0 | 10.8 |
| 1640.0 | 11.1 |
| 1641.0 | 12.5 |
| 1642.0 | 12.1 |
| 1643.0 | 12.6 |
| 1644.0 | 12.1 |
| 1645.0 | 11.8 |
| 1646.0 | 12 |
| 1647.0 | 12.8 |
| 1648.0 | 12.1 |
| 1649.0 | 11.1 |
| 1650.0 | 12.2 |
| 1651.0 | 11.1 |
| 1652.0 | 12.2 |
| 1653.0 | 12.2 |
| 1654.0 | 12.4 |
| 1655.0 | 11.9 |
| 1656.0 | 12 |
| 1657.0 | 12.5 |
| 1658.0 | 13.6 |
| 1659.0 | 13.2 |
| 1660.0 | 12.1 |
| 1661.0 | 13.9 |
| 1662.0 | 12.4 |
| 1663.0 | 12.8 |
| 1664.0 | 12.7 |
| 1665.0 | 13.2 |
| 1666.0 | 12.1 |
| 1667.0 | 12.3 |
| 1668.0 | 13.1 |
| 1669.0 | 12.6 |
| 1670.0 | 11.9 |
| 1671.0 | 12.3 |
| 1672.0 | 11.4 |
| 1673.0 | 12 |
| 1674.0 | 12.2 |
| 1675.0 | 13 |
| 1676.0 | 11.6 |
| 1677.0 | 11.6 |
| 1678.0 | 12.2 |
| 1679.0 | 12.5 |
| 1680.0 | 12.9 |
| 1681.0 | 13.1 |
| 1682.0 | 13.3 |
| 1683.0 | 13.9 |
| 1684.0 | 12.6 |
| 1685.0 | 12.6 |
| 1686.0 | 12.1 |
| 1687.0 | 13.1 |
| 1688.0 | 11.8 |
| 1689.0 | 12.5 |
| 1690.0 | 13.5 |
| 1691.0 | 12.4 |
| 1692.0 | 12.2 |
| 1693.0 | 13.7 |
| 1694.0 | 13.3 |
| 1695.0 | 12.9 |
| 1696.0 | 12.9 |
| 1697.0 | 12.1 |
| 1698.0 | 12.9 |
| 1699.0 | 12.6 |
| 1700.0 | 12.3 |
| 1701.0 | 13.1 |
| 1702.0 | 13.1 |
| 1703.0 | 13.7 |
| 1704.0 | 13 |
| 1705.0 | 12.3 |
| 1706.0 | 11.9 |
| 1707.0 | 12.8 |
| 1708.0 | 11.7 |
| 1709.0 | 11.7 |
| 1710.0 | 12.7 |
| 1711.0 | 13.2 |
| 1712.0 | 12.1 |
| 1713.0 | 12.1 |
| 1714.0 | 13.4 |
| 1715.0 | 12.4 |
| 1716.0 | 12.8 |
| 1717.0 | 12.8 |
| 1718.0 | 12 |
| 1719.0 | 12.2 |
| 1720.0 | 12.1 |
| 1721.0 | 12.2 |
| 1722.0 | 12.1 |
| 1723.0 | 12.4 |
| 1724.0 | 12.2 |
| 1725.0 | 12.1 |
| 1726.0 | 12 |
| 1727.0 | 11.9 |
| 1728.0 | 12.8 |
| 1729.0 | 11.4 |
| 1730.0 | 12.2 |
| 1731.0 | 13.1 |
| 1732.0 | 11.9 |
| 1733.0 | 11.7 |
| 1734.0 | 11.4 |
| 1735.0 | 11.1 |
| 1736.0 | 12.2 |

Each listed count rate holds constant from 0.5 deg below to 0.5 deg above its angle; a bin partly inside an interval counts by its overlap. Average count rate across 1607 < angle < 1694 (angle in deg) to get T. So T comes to 11.8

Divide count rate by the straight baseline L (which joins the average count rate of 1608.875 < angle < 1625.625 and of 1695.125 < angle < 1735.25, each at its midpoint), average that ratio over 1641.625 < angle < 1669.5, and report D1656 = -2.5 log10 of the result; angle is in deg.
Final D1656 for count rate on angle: -0.09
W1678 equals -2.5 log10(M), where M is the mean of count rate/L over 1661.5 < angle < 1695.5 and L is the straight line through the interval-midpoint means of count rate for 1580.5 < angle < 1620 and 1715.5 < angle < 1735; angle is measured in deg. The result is -0.10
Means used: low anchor 10.3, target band 12.6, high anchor 12.1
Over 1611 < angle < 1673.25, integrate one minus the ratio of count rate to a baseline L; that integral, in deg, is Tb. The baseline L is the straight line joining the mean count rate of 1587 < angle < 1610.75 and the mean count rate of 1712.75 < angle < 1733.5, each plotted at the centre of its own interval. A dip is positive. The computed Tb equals -3.2 deg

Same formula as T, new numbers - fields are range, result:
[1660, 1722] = 12.6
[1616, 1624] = 10.7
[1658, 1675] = 12.6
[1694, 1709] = 12.7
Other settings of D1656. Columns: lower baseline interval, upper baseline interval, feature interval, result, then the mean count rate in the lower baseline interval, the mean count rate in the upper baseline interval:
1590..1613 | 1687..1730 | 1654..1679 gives -0.069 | 10.4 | 12.5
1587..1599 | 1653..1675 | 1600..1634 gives 0.046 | 10.4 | 12.5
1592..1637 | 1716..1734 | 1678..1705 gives -0.099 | 10.6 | 12.2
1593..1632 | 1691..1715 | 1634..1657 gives -0.045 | 10.6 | 12.7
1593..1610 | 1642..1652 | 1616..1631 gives 0.029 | 10.3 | 12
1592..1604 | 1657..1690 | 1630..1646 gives 0.006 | 10.2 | 12.6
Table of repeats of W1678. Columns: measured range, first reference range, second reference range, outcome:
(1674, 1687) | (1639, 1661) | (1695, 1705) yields 0.00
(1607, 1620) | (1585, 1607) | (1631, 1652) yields 0.02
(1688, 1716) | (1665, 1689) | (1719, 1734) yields -0.03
